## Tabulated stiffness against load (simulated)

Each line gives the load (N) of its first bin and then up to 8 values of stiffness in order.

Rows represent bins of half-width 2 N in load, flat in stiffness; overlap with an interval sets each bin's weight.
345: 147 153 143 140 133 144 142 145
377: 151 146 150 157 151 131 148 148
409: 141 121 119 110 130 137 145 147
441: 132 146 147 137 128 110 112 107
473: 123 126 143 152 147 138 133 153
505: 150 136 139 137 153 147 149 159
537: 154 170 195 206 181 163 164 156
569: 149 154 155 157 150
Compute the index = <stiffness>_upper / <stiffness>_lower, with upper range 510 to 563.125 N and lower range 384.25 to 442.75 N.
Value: 1.18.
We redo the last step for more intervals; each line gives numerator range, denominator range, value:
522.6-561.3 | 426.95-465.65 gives 1.25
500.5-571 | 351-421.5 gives 1.13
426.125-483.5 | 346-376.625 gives 0.92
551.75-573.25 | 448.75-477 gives 1.32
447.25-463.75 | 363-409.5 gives 0.88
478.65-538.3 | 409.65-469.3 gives 1.13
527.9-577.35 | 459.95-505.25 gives 1.25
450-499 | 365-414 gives 0.90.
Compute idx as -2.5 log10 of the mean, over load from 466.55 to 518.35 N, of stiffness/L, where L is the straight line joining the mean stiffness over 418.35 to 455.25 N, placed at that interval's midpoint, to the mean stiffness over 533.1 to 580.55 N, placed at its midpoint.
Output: 0.104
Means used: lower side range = 136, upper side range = 167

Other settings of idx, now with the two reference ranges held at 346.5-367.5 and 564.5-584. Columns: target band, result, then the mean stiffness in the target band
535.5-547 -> -0.14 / 174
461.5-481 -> 0.24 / 119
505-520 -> 0.08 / 140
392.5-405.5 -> 0.01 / 143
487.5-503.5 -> 0.05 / 143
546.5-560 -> -0.19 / 182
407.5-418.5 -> 0.15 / 127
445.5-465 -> 0.14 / 130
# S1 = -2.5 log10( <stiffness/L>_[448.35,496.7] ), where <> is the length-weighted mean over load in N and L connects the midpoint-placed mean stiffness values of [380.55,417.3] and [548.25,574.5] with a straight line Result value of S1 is 0.17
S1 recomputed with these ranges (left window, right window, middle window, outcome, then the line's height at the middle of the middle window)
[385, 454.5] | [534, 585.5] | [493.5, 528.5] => 0.09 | 156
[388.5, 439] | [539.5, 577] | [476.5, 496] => 0.08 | 153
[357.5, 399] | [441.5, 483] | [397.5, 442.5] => 0.02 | 136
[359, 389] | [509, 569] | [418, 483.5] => 0.17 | 153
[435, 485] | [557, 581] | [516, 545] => -0.06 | 147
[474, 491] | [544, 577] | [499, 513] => 0.03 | 149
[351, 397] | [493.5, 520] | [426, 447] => 0.02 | 143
